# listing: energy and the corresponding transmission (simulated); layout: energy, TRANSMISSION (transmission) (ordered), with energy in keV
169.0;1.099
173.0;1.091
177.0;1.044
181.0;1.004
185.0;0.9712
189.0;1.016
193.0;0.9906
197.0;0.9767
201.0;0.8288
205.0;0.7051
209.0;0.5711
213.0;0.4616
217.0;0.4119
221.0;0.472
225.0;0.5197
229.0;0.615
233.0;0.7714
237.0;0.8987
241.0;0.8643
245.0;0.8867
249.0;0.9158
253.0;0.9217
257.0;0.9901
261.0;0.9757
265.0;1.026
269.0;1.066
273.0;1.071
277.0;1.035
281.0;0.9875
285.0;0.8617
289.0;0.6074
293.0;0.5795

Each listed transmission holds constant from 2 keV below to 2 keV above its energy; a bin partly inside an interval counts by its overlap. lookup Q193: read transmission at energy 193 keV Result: 0.9906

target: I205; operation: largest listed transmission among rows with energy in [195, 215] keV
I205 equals 0.9767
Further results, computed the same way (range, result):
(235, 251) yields 0.9158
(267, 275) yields 1.071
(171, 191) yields 1.091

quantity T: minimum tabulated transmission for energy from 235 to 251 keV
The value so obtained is 0.8643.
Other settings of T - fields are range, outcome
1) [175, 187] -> 0.9712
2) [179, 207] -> 0.7051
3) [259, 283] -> 0.9757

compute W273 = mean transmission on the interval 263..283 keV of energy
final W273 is 1.04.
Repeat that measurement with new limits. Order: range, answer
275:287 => 0.961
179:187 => 0.988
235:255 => 0.897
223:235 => 0.635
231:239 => 0.835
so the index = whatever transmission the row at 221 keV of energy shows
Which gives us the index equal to 0.472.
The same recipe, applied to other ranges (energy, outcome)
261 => 0.9757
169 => 1.099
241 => 0.8643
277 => 1.035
